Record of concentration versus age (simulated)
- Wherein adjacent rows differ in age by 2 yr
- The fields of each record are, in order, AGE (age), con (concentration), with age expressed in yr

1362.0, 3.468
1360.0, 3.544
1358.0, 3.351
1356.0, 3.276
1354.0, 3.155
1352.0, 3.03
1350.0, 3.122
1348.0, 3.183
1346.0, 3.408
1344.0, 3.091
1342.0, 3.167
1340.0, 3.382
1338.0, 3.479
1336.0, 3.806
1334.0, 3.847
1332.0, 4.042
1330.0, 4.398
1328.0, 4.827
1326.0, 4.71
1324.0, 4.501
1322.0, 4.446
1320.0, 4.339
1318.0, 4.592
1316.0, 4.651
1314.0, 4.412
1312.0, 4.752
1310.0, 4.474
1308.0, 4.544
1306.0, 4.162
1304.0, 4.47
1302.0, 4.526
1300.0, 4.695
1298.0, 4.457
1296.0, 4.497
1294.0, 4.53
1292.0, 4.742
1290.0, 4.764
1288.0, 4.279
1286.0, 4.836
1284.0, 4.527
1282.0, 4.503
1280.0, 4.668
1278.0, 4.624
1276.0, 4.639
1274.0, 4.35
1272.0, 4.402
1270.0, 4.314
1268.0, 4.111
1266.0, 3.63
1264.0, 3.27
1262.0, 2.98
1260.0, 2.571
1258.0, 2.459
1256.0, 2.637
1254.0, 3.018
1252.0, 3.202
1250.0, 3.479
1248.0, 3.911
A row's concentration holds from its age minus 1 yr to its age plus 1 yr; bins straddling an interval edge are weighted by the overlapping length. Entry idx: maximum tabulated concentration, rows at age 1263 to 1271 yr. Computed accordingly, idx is 4.314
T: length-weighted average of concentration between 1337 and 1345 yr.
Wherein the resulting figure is 3.28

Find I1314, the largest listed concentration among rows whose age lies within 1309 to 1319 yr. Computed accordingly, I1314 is 4.752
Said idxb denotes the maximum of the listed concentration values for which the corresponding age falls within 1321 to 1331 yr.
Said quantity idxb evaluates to 4.827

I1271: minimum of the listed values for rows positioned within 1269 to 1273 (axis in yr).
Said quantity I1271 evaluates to 4.314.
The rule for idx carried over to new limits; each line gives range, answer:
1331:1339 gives 4.042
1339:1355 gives 3.408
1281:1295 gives 4.836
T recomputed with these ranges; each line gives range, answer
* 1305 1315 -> 4.47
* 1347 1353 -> 3.11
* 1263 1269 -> 3.67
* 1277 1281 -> 4.65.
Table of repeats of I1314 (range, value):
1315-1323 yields 4.651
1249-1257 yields 3.479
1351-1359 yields 3.351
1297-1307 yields 4.695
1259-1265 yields 3.27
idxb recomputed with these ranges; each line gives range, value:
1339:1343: 3.382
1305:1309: 4.544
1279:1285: 4.668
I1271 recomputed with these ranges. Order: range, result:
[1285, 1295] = 4.279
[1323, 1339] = 3.479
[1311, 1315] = 4.412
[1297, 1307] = 4.162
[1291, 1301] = 4.457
